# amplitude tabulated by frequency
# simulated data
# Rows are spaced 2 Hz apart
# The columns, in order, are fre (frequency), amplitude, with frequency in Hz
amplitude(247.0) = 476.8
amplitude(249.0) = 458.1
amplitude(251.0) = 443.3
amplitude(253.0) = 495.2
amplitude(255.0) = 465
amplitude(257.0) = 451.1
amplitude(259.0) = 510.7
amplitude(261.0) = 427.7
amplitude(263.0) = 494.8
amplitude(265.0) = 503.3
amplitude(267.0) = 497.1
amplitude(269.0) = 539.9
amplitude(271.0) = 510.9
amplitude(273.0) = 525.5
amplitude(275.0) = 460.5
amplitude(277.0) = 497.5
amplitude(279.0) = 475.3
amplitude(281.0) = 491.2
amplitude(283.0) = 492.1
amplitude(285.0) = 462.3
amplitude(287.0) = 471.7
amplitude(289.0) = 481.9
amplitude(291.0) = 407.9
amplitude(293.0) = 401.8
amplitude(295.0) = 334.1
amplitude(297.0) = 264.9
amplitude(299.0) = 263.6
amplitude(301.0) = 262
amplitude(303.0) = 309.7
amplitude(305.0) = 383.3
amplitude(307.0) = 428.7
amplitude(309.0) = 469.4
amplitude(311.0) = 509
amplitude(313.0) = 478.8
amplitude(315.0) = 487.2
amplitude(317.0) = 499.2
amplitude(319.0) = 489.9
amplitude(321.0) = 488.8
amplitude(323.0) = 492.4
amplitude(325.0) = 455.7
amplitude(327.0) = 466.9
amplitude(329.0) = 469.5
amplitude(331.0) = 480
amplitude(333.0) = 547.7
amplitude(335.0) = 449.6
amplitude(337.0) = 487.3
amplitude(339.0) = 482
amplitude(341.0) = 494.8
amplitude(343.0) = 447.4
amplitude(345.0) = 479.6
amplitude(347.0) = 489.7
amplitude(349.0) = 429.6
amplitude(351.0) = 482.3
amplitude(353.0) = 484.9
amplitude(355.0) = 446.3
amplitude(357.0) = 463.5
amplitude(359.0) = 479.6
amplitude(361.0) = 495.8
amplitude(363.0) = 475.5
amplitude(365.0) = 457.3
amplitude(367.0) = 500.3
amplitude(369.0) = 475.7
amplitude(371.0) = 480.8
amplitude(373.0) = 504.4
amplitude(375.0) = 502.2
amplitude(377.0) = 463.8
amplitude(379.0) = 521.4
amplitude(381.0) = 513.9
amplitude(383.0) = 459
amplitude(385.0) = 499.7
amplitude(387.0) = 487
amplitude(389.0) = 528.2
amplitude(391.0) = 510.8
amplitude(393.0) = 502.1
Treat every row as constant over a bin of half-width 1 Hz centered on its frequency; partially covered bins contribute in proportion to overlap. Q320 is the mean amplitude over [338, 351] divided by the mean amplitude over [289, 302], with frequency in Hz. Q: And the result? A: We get 1.4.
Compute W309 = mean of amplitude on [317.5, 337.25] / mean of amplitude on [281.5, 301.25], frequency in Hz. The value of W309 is 1.23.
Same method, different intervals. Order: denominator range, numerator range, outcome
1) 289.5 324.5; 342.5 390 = 1.17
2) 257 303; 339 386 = 1.09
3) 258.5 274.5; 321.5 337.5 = 0.96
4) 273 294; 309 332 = 1.03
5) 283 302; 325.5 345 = 1.27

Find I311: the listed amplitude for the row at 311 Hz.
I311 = 509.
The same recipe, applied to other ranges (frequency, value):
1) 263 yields 494.8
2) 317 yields 499.2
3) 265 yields 503.3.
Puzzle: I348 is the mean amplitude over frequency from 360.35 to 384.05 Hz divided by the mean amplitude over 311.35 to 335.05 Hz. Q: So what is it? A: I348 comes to 1.00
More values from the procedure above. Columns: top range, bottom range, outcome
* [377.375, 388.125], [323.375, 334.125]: 1.02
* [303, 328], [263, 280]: 0.93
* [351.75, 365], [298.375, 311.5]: 1.27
